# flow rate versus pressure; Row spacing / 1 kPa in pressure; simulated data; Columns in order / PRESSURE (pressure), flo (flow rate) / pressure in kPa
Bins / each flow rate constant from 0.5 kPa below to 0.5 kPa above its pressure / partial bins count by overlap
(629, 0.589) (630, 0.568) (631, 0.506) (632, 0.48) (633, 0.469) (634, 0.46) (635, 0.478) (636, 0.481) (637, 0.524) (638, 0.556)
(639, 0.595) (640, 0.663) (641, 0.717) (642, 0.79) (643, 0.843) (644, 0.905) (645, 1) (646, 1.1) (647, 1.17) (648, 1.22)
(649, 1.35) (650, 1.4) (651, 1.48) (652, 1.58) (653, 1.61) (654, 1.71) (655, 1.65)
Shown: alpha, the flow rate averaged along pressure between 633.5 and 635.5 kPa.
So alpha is 0.469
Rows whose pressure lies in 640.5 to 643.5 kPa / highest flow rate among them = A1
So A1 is 0.843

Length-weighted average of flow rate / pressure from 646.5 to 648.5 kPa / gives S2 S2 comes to 1.19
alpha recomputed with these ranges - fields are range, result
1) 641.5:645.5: 0.885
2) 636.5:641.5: 0.611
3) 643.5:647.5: 1.04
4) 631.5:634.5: 0.47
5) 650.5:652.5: 1.53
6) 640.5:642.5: 0.754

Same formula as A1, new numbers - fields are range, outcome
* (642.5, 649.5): 1.35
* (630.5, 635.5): 0.506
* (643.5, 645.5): 1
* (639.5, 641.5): 0.717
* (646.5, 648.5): 1.22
